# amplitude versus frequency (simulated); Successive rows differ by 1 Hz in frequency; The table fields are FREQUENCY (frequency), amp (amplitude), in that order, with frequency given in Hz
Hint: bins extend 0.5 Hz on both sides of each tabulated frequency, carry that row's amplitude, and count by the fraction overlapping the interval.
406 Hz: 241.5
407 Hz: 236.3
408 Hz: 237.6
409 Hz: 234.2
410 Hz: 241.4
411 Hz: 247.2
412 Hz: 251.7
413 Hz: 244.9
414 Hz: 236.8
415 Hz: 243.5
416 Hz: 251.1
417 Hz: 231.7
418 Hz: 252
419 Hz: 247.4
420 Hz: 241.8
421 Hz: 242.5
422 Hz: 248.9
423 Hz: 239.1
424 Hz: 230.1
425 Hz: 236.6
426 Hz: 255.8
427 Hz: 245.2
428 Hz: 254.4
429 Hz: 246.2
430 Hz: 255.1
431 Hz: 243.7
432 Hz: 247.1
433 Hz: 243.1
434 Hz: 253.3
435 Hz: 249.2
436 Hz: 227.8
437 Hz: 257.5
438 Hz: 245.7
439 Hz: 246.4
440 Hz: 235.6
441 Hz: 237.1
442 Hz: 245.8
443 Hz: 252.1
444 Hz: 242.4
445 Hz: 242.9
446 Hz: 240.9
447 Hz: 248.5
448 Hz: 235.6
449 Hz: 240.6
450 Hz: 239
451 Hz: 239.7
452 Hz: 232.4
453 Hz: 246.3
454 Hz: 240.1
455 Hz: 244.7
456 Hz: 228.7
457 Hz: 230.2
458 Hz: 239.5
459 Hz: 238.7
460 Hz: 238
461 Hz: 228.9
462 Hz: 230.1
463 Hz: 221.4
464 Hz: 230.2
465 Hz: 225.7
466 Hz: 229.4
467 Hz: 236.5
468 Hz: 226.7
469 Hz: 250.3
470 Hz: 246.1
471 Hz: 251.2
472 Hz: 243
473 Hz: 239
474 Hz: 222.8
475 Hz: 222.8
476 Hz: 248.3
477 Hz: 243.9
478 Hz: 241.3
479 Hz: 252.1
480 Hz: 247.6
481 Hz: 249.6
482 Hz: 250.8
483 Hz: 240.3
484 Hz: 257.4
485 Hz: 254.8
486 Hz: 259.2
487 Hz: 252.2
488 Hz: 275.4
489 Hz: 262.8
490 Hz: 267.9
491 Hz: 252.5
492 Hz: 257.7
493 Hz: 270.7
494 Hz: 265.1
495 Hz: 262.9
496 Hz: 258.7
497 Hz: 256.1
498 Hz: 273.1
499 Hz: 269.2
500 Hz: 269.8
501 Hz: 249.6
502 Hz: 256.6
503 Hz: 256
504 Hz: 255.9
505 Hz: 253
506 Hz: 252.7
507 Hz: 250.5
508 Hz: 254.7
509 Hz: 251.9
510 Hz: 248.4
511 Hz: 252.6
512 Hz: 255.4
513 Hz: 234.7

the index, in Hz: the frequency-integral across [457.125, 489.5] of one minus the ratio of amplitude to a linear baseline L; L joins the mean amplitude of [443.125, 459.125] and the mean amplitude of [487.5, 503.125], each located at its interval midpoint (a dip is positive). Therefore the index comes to 1.2 Hz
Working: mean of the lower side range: 240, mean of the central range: 242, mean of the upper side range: 263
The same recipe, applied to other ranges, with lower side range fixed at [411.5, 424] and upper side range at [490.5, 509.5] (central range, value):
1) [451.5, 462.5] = 0.65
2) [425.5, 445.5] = 0.05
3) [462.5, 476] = 0.98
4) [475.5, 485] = 0.26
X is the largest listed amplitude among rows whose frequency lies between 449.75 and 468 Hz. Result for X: 246.3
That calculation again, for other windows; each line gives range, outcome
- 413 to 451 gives 257.5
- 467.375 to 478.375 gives 251.2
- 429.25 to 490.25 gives 275.4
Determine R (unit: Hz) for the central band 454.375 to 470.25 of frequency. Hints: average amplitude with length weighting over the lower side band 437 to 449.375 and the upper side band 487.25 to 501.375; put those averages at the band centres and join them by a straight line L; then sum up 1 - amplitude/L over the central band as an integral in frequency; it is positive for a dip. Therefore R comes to 1.1 Hz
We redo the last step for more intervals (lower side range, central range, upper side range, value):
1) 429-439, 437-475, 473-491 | 1.5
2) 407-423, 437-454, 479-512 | 0.4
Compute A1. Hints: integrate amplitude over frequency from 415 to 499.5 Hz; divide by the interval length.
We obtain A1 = 245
